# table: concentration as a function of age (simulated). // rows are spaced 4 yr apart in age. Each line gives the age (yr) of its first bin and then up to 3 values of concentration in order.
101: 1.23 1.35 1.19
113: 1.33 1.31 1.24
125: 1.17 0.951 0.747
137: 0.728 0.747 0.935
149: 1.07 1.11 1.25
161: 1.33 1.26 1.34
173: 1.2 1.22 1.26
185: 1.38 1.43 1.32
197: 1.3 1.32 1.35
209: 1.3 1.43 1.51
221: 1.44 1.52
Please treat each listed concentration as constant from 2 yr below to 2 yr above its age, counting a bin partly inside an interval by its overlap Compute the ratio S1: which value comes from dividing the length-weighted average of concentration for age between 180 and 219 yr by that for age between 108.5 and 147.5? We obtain 1.32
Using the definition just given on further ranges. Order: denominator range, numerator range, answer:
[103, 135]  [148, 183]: 1.06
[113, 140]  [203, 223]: 1.36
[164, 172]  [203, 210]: 1.03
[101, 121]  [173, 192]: 1.02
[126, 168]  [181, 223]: 1.34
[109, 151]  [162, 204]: 1.27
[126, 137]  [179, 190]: 1.58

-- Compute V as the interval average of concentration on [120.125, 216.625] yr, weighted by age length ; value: 1.19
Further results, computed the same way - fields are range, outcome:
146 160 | 1.14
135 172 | 1.09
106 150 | 1.04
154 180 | 1.26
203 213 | 1.35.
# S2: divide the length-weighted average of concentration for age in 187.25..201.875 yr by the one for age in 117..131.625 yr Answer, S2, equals 1.19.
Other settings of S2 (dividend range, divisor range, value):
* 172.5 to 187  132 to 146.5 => 1.62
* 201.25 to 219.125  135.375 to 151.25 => 1.58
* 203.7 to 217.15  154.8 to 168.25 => 1.08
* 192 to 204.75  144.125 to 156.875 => 1.22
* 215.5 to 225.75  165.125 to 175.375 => 1.17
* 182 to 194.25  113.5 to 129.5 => 1.14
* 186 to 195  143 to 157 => 1.29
